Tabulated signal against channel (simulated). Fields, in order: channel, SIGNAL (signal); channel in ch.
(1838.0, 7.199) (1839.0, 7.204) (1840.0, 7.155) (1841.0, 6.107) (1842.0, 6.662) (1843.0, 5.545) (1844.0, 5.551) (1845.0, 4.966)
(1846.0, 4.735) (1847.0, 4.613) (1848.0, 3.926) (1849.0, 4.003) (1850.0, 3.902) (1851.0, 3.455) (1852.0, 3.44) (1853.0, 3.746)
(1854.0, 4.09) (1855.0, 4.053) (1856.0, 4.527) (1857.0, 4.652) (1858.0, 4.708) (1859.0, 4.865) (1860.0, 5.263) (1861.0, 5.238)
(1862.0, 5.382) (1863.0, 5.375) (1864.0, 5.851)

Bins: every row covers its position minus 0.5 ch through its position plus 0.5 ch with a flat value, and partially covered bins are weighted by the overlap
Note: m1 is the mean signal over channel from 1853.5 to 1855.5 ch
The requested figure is 4.07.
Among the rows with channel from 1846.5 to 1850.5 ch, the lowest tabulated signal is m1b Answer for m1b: 3.902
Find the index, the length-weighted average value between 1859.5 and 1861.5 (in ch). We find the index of 5.25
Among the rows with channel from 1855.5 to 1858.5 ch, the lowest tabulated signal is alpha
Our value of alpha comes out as 4.527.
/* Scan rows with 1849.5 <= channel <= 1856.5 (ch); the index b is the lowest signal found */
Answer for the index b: 3.44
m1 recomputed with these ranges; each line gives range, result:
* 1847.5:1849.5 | 3.96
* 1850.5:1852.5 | 3.45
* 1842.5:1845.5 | 5.35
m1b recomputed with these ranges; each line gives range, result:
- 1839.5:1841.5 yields 6.107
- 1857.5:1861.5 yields 4.708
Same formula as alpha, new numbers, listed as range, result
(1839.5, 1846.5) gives 4.735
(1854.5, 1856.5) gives 4.053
